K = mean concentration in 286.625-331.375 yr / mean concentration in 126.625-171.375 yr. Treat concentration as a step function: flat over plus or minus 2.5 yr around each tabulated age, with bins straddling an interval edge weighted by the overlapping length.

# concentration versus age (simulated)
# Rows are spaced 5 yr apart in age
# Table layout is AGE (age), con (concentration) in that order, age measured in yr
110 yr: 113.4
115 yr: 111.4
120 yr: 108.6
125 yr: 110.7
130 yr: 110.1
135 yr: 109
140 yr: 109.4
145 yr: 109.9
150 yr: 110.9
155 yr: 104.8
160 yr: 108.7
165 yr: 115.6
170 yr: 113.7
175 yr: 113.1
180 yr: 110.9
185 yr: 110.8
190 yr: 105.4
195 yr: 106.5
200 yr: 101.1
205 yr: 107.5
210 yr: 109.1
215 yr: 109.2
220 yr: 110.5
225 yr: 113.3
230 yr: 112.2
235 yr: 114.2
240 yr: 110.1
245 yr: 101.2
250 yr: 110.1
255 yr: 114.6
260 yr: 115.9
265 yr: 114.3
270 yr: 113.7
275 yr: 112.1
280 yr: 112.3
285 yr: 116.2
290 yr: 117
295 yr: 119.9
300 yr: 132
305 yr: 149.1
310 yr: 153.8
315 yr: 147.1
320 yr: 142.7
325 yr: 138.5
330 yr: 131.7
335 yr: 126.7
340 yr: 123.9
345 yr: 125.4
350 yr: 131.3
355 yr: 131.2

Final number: 1.24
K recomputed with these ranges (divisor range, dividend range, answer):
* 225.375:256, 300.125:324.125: 1.32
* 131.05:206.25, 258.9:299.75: 1.06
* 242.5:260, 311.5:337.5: 1.26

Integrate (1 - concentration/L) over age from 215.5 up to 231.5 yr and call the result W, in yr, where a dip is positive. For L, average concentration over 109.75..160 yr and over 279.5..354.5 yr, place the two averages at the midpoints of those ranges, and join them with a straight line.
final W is 1.2 yr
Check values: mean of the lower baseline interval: 110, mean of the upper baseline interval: 132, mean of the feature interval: 112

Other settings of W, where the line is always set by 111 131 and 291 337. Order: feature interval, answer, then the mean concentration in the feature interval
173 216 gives 4.5 yr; 108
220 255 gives 4.5 yr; 111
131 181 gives 2.1 yr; 111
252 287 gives 4.6 yr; 114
